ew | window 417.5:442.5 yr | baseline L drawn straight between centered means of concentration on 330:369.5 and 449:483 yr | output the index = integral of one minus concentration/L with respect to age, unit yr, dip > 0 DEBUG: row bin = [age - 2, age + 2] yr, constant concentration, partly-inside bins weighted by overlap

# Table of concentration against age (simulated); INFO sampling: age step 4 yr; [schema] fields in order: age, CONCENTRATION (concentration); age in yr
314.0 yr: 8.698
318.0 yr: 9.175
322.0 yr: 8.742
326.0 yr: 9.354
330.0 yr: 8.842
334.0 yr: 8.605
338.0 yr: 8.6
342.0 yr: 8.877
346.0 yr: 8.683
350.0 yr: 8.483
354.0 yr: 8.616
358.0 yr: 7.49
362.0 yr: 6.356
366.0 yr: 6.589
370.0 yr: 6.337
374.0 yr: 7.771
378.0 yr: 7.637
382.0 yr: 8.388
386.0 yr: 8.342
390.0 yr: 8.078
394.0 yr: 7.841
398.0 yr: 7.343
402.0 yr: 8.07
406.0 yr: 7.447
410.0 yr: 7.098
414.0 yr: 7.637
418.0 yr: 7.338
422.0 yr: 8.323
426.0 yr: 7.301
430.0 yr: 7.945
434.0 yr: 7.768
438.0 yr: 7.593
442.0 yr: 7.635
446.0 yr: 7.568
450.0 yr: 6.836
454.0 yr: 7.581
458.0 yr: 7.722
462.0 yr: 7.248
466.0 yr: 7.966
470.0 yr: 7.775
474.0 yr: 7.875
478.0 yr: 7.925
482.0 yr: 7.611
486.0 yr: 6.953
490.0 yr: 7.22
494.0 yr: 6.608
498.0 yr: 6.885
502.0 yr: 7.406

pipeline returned 0.1 yr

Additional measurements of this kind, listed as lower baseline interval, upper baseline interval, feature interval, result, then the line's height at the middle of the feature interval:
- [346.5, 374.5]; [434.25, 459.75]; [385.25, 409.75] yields -1.0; 7.46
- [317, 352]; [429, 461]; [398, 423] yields 1.1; 7.95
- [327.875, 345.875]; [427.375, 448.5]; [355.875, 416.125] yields 5.2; 8.21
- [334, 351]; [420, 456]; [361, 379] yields 3.1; 8.36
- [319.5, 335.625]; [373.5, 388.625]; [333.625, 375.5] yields 3.3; 8.48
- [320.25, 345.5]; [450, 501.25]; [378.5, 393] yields 0.2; 8.31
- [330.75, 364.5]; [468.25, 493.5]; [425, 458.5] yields 0.7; 7.71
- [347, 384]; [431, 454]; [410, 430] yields -0.3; 7.52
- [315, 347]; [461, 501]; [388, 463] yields 3.2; 7.95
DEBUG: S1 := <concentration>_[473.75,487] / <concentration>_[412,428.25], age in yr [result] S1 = 1.0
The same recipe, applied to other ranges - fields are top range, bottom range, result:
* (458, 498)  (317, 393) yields 0.92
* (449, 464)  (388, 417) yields 0.97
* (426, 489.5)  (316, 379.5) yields 0.93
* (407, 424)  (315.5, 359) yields 0.87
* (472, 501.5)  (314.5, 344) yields 0.82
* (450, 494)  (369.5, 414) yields 0.97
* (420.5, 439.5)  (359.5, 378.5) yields 1.13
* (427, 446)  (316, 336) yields 0.86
